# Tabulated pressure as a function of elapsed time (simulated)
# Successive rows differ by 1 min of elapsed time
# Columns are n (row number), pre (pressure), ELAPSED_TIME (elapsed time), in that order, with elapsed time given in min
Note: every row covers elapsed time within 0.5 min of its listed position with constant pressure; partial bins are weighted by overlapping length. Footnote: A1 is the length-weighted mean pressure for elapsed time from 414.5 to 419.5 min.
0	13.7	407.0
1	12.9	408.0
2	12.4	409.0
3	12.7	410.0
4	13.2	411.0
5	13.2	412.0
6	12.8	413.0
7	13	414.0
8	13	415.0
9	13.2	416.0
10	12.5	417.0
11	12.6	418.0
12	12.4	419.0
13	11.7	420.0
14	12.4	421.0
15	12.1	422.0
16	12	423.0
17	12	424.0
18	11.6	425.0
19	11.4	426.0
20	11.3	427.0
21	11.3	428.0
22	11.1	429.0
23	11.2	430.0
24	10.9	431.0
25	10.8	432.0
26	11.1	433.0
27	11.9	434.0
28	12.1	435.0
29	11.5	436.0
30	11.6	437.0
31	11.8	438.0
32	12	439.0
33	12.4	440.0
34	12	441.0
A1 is 12.7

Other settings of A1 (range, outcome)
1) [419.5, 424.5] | 12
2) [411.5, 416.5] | 13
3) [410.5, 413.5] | 13.1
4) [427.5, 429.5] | 11.2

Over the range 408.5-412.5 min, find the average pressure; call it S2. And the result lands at 12.9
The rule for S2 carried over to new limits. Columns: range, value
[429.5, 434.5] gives 11.2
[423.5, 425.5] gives 11.8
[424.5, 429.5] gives 11.3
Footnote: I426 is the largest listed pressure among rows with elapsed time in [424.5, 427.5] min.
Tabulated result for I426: 11.6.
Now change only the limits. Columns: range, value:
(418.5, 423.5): 12.4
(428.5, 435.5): 12.1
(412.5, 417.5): 13.2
